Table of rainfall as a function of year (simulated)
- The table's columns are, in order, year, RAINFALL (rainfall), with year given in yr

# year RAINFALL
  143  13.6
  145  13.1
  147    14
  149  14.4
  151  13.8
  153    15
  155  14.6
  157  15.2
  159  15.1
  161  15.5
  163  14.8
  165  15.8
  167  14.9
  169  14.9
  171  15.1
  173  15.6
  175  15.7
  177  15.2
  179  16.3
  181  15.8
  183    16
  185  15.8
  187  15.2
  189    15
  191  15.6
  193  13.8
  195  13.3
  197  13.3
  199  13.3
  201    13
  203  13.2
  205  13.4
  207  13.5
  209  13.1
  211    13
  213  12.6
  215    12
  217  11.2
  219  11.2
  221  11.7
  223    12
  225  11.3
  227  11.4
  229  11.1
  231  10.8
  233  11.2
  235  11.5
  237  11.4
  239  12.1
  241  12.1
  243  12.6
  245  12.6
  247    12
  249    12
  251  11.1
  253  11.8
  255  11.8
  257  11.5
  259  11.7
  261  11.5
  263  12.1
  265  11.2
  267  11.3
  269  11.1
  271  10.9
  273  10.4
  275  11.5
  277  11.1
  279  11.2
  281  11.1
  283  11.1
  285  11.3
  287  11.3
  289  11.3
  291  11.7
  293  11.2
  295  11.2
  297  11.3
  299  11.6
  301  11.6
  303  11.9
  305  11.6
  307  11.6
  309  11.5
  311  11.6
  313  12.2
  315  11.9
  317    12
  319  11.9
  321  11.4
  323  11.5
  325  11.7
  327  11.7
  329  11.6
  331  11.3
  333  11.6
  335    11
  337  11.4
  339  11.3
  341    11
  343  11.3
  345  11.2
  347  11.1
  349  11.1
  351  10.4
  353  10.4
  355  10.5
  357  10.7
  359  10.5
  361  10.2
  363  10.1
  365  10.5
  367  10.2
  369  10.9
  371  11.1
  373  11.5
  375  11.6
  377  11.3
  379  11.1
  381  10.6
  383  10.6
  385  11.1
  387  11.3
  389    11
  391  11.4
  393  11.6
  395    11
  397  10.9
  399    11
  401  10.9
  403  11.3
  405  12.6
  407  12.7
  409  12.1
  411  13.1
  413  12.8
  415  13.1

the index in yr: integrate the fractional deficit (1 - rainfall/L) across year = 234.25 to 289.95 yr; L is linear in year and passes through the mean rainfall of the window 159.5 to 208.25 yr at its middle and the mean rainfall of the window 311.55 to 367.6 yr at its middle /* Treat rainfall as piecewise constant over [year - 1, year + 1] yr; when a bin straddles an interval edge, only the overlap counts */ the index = 6.1 yr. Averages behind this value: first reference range 14.7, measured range 11.5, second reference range 11.1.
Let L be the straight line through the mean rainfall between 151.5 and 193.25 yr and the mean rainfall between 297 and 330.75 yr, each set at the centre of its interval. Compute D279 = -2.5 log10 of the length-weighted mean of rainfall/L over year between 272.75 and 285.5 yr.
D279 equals 0.13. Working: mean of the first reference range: 15.3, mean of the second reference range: 11.7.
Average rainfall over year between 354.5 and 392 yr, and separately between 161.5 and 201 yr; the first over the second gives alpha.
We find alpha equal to 0.72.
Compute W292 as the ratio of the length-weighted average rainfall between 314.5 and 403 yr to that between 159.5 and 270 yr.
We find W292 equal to 0.85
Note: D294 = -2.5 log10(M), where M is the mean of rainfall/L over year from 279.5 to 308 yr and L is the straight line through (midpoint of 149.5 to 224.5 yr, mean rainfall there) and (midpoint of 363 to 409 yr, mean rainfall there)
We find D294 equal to 0.10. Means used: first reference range 14.2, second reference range 11.2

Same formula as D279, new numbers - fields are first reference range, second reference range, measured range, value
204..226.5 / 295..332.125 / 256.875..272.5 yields 0.05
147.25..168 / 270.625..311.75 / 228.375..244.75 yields 0.10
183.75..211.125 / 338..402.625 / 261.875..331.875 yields 0.07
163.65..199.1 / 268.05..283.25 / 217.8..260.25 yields 0.08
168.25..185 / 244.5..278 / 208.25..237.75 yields 0.14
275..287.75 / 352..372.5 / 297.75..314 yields -0.07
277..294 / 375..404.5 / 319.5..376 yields 0.01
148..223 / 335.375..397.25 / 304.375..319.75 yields 0.01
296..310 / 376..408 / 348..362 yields 0.09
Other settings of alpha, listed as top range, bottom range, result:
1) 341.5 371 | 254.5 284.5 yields 0.95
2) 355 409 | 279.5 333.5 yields 0.96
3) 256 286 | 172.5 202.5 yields 0.76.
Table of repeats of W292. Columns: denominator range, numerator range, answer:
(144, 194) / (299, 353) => 0.76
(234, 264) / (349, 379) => 0.91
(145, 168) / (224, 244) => 0.78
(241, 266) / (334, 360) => 0.92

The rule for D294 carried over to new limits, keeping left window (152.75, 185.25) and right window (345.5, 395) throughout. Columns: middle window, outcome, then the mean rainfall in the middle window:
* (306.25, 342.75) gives 0.03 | 11.6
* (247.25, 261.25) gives 0.16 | 11.7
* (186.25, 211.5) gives 0.07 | 13.7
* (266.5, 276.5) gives 0.18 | 11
